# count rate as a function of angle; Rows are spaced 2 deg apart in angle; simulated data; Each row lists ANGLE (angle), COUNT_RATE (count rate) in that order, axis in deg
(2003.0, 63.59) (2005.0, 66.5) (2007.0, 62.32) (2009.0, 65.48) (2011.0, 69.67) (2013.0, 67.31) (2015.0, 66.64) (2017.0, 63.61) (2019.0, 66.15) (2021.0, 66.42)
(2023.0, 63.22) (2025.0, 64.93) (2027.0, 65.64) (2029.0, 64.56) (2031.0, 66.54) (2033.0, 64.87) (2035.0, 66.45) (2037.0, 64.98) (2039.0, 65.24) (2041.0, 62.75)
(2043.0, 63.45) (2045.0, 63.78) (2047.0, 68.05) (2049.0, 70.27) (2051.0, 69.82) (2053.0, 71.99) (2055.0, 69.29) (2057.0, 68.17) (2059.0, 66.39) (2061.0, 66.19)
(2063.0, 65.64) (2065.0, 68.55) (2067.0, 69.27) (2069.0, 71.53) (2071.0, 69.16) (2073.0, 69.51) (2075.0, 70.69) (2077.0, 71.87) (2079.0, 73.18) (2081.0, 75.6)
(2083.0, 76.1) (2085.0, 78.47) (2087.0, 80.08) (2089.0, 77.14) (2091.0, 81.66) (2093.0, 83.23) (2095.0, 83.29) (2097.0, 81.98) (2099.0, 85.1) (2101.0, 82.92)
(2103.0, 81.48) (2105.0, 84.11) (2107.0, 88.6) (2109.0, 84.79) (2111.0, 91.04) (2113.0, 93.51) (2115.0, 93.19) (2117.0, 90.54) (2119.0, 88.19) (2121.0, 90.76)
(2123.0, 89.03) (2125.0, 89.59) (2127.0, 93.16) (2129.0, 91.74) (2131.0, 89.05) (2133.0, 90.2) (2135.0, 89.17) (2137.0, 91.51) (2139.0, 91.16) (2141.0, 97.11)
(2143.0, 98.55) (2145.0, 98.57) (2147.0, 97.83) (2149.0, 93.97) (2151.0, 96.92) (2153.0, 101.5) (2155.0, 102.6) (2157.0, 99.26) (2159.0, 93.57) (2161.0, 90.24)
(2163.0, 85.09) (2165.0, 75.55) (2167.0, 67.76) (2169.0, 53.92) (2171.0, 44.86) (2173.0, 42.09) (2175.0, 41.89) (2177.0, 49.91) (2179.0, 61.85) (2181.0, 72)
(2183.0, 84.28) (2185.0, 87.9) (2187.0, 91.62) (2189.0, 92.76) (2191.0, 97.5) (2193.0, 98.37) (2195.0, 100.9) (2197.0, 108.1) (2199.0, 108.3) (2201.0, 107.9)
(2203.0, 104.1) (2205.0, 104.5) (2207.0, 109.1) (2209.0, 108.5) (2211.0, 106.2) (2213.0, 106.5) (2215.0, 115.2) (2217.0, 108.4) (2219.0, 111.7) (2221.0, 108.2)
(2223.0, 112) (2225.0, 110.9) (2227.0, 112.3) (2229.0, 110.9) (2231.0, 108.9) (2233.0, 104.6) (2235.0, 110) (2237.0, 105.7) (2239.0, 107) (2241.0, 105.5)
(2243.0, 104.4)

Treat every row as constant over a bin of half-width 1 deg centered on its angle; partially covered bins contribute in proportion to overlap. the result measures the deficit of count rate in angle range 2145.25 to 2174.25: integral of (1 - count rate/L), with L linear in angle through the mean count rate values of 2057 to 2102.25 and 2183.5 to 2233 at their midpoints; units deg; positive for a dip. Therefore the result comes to 3.54 deg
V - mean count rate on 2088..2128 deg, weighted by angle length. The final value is 86.7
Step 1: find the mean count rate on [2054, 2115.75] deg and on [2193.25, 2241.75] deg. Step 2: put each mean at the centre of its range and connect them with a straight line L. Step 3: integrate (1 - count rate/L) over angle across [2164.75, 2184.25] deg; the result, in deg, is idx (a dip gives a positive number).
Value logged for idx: 7.7 deg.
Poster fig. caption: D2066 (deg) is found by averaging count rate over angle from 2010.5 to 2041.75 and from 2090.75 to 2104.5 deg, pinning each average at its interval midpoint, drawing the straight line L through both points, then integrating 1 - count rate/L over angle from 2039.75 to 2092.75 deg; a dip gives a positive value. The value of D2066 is 3.1 deg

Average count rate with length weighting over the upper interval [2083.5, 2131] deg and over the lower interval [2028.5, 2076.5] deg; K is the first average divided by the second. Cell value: 1.3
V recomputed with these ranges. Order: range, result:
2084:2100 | 81.4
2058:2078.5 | 69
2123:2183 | 82.6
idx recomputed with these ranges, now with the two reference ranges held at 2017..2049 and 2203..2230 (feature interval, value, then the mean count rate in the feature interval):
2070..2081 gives 0.6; 71.3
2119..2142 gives -0.6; 91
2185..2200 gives 0.7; 98.9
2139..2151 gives -0.6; 96.7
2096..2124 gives -1.2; 87.5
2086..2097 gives -0.3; 81.2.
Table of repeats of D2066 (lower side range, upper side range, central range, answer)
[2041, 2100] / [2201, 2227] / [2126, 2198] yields 7.6 deg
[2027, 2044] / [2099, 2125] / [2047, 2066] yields 0.7 deg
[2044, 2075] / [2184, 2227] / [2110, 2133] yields -1.9 deg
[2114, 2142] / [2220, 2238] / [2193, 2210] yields -0.3 deg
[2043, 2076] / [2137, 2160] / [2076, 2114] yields -0.9 deg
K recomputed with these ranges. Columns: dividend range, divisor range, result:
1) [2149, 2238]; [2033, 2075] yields 1.38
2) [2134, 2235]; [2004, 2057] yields 1.41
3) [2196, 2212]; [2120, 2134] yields 1.18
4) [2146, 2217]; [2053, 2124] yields 1.13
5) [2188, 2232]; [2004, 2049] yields 1.63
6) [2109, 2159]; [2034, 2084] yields 1.36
